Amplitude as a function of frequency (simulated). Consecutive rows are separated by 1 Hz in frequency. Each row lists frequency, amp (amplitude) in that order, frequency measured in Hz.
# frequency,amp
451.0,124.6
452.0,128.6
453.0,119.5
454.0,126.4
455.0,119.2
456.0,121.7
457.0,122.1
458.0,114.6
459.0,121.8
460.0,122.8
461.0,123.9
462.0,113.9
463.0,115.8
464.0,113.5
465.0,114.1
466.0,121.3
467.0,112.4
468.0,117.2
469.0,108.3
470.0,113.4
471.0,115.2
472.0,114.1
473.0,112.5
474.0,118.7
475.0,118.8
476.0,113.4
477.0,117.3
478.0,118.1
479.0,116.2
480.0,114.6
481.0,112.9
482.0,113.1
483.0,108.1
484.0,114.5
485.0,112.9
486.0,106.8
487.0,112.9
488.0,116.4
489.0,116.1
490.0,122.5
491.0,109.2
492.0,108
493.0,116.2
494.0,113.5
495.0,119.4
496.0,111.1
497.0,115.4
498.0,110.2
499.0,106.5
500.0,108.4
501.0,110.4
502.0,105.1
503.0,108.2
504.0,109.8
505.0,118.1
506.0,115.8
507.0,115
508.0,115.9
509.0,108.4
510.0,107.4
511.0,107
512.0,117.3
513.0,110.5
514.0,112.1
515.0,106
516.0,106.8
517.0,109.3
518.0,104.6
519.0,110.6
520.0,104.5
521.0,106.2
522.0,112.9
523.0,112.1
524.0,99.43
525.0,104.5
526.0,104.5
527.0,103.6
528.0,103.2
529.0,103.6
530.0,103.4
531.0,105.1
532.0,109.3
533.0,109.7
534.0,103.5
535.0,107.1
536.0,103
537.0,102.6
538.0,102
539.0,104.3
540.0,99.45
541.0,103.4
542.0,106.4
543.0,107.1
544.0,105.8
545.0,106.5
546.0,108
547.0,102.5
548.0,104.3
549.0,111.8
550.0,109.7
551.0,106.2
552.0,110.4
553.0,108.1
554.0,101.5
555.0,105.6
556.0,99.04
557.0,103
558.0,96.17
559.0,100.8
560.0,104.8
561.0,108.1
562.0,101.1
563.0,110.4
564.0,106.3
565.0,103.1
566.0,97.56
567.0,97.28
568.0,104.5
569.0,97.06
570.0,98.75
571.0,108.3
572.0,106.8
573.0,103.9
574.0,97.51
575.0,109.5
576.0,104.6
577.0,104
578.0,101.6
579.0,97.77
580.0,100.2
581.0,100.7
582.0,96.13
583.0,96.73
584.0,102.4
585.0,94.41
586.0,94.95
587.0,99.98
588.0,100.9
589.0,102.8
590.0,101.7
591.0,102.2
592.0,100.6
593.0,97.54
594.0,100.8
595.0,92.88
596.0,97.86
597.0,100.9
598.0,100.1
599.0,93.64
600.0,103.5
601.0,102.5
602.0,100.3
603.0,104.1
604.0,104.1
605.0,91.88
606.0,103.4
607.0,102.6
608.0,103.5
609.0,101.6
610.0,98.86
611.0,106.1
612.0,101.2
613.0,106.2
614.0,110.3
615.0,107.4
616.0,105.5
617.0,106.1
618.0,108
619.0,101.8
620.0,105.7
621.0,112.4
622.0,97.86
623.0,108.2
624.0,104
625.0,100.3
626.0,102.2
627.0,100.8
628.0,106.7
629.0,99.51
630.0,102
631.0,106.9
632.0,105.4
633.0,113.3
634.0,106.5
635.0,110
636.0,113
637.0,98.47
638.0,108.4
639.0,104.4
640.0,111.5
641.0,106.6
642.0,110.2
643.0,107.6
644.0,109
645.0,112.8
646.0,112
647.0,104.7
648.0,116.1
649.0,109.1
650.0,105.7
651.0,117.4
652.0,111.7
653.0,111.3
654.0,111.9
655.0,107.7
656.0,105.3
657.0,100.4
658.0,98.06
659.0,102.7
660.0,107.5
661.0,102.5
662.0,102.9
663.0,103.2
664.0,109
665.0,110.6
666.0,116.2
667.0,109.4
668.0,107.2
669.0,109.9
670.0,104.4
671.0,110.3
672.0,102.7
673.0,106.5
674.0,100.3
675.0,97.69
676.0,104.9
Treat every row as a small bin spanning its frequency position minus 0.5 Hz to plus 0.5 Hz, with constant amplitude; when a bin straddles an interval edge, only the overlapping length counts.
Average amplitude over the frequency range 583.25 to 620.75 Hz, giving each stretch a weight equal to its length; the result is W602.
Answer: 102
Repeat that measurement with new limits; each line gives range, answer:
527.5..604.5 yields 103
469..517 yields 113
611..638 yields 105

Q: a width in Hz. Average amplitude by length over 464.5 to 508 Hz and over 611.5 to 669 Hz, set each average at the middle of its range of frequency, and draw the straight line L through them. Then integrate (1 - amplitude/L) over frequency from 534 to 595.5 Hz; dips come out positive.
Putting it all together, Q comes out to 4.2 Hz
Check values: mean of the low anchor 114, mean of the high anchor 107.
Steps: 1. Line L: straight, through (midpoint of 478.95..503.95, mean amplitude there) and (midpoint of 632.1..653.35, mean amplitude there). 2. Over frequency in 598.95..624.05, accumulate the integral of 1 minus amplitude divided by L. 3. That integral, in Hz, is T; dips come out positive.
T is 1.4 Hz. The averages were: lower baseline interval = 112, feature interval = 104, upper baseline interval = 109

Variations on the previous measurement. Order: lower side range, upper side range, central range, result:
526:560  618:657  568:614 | 2.2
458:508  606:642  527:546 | 1.0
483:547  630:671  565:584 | 1.2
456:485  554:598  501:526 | 0.1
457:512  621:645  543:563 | 0.9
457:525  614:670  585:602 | 1.5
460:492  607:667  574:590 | 1.3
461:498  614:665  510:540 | 1.6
